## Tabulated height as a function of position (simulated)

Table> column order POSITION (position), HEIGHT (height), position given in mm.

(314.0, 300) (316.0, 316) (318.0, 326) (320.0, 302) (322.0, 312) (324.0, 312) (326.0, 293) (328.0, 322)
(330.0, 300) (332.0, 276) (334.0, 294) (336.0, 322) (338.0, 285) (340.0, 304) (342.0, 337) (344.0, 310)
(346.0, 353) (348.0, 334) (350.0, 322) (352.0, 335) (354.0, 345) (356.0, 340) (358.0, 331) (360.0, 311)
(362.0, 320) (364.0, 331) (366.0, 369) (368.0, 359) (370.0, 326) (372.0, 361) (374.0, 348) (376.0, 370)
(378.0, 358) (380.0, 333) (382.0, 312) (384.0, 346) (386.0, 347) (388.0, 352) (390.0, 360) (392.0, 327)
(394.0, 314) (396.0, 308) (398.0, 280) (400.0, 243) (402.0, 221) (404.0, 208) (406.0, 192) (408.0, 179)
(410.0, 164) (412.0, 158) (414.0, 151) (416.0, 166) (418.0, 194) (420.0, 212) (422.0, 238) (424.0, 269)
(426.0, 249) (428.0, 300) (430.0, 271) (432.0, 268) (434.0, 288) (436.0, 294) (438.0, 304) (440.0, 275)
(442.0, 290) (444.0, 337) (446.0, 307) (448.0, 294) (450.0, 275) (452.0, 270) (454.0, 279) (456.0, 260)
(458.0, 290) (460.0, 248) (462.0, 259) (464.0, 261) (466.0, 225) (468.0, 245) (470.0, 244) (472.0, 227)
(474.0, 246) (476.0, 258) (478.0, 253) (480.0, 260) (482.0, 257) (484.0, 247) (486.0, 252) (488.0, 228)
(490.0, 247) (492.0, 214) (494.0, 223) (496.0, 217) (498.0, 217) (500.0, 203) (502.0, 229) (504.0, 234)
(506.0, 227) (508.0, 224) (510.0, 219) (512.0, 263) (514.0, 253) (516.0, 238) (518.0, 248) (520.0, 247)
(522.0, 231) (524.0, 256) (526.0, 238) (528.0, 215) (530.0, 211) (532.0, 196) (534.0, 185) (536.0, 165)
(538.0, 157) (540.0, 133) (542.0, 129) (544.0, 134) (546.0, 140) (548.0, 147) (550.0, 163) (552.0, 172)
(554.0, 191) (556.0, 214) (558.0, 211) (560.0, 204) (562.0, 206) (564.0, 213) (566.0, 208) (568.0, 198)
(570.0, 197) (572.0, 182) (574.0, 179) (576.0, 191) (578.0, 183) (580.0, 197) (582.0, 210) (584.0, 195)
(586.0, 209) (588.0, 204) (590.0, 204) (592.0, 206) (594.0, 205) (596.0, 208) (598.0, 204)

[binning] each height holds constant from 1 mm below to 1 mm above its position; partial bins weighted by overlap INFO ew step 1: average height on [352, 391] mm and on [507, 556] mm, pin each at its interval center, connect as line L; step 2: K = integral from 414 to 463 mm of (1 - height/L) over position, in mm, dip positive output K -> 2.63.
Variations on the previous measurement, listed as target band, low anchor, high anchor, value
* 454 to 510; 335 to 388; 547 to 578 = 1.87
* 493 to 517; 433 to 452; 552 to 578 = 1.56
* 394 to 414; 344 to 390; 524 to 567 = 5.88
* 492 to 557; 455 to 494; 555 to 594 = 6.11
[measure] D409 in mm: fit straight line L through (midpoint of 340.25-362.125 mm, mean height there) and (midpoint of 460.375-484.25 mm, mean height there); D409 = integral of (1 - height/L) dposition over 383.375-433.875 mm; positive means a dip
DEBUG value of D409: 6.9 mm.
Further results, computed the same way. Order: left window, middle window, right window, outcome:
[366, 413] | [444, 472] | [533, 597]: -1.5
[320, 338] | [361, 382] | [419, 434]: -4.6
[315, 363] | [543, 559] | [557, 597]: 3.1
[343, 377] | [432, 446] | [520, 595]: -0.8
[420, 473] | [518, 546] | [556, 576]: 3.7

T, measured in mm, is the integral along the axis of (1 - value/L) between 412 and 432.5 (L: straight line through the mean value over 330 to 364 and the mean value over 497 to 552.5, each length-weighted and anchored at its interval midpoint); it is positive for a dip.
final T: 3.2 mm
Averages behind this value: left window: 320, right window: 203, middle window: 227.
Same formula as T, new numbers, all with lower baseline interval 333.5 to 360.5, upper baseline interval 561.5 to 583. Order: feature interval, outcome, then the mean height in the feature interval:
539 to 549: 3.57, 137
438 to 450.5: -1.35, 298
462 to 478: 0.57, 245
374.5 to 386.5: -1.55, 344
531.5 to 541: 2.25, 166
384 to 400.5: -1.21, 320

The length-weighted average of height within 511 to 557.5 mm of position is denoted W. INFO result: 197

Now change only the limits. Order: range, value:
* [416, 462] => 271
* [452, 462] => 268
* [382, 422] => 250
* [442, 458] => 289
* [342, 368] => 335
